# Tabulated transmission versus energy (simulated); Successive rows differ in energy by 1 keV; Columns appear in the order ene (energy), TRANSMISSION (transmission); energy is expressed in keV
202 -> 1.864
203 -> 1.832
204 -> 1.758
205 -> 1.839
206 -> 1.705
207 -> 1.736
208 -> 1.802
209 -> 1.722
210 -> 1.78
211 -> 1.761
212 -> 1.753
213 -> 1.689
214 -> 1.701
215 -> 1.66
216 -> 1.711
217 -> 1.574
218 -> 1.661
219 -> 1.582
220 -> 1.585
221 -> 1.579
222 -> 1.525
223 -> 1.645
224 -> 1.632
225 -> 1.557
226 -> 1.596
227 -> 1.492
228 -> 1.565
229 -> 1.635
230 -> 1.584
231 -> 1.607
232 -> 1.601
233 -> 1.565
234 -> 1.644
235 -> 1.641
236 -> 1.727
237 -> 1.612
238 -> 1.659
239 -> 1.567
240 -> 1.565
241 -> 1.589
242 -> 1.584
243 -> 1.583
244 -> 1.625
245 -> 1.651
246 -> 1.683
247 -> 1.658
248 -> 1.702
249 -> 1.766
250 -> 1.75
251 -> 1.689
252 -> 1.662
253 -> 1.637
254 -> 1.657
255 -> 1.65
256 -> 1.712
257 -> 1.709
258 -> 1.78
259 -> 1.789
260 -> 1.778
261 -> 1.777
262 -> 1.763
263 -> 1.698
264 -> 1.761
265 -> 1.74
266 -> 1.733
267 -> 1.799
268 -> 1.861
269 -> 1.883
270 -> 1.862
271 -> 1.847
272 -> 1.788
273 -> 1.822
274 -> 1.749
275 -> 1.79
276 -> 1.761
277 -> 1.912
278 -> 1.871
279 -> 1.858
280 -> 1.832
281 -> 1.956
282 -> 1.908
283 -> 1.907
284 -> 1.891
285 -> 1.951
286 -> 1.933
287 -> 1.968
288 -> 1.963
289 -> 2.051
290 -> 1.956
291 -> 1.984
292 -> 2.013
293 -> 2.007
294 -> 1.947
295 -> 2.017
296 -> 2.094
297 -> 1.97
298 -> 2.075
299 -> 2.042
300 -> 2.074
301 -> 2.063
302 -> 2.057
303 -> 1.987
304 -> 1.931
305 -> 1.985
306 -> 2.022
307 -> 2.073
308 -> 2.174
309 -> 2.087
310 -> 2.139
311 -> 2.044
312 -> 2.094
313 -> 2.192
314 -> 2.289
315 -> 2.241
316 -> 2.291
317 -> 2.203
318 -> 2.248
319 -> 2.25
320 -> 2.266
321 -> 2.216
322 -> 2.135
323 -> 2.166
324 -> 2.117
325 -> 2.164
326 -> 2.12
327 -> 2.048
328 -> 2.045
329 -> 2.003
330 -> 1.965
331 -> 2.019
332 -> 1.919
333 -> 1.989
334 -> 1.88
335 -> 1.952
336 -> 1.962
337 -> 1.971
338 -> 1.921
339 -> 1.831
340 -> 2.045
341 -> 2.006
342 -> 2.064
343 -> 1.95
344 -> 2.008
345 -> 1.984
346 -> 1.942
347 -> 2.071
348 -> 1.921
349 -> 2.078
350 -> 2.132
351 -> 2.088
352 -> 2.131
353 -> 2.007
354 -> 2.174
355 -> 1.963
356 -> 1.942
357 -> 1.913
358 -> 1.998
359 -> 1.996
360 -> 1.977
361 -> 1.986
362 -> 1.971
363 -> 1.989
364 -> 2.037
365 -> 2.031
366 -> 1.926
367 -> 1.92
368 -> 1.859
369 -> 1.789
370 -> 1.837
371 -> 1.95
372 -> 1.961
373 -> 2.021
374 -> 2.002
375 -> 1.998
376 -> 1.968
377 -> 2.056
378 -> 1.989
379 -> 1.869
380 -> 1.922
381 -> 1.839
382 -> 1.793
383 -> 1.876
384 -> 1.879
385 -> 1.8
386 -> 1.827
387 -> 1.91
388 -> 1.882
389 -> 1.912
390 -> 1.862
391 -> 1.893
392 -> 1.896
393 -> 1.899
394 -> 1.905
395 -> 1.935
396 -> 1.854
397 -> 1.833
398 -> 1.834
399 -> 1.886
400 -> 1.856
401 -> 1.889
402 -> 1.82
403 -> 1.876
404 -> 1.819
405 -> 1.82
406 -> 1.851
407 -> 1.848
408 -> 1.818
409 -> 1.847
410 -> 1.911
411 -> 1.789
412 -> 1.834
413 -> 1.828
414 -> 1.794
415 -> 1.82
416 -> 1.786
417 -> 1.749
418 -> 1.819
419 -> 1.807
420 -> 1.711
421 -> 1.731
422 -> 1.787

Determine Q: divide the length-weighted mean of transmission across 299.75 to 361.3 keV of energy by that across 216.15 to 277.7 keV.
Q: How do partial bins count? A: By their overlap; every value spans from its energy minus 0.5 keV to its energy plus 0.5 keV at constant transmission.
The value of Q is 1.2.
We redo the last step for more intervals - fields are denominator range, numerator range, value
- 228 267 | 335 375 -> 1.19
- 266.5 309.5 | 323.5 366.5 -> 1.03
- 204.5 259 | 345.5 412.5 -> 1.16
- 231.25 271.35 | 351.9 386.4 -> 1.15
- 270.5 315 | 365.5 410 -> 0.95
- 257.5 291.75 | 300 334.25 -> 1.14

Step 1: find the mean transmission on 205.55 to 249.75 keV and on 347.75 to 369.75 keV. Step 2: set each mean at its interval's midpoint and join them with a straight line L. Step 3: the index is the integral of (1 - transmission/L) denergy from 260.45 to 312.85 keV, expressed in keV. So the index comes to -3.9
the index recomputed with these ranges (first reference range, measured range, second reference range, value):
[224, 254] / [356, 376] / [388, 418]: -1.73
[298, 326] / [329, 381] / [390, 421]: 0.49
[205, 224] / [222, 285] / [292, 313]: 4.39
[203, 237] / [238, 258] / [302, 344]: 1.27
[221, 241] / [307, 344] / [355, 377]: -4.66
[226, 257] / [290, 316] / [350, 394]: -4.15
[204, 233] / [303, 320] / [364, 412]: -3.41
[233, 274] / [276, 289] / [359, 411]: -1.19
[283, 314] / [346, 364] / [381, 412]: -0.81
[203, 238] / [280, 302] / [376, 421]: -3.19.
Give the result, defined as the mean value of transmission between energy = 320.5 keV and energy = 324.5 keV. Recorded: 2.16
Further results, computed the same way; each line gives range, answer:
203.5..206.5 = 1.77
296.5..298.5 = 2.02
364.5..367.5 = 1.96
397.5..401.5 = 1.87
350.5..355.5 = 2.07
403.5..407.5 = 1.83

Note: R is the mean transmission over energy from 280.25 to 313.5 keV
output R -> 2.02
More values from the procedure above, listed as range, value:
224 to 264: 1.66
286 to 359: 2.05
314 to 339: 2.09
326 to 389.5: 1.96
